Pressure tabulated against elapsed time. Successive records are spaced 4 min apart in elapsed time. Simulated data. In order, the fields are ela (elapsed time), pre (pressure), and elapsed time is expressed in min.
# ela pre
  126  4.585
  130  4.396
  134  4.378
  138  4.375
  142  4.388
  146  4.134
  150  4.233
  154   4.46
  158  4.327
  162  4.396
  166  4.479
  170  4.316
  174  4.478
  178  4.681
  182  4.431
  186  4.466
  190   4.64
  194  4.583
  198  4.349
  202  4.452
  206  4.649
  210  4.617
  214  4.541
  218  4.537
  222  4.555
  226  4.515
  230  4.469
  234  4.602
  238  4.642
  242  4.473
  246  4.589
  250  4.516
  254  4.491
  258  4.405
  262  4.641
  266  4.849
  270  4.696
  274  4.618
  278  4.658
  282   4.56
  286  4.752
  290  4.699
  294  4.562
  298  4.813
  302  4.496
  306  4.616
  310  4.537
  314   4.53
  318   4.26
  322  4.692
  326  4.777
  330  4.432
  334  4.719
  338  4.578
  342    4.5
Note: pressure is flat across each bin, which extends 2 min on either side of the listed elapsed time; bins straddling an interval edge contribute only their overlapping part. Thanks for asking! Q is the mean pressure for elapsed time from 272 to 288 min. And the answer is 4.65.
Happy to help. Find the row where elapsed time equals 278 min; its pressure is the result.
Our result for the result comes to 4.658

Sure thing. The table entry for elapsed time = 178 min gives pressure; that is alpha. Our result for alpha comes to 4.681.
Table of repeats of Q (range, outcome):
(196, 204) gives 4.4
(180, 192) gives 4.51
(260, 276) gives 4.7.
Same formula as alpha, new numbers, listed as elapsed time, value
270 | 4.696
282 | 4.56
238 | 4.642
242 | 4.473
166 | 4.479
